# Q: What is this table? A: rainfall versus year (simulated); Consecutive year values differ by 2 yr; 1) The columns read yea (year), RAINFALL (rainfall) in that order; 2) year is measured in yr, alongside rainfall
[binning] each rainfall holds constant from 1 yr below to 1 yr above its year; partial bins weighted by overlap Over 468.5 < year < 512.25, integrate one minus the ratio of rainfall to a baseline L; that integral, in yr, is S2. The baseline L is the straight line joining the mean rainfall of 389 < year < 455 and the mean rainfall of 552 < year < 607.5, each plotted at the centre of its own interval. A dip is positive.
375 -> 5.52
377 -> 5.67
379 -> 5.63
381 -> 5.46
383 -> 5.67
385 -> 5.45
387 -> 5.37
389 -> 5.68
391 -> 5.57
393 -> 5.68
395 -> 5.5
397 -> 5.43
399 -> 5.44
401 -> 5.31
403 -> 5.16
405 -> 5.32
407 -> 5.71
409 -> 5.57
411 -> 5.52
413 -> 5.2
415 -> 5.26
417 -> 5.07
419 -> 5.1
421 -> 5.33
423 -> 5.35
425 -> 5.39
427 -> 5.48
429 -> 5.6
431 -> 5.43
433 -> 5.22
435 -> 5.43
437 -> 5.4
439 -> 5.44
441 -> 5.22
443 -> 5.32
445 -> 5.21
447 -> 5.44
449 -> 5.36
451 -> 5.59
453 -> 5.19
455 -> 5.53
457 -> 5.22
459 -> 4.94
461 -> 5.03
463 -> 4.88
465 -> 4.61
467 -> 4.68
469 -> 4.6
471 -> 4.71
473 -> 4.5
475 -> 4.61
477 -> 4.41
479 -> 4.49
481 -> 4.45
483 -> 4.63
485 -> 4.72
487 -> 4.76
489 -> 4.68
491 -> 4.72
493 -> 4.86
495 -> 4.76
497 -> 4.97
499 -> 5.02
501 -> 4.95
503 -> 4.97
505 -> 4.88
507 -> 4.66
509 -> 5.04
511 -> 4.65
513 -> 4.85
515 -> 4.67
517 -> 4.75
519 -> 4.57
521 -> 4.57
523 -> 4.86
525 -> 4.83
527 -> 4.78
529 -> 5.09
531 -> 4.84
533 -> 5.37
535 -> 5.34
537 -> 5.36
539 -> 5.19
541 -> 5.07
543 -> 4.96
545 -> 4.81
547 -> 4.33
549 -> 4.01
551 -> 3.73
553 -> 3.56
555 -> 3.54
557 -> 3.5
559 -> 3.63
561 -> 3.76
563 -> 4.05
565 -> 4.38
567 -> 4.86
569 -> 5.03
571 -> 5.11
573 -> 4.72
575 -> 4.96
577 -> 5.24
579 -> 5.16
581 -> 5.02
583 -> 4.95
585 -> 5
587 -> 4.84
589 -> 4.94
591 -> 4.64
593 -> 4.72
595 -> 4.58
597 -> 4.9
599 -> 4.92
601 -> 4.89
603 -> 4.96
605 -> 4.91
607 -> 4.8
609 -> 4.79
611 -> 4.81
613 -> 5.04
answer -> 2.8 yr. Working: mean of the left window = 5.39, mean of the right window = 4.63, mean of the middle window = 4.73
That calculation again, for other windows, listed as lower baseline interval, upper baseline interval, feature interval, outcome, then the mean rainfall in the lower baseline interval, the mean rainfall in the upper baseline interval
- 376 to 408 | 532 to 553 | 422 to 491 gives 2.0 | 5.5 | 4.76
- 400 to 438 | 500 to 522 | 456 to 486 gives 2.0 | 5.36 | 4.78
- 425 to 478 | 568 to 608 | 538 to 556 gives 2.3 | 5.12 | 4.91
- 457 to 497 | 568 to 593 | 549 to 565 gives 3.8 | 4.71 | 4.96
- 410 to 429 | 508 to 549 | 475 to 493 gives 1.5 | 5.32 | 4.87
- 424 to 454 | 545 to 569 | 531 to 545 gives -3.0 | 5.38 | 4.02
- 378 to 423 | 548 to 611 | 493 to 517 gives 0.4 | 5.43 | 4.59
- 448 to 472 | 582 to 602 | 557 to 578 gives 1.5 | 5.03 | 4.84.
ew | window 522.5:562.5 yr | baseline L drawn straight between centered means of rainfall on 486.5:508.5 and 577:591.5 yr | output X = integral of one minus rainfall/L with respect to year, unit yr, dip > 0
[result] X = 3.2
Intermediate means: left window 4.85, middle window 4.52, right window 4.97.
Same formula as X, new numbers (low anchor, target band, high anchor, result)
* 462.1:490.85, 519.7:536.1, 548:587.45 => -1.6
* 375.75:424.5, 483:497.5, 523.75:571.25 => 0.4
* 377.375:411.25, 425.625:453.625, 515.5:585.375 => -0.7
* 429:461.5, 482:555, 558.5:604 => 3.9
